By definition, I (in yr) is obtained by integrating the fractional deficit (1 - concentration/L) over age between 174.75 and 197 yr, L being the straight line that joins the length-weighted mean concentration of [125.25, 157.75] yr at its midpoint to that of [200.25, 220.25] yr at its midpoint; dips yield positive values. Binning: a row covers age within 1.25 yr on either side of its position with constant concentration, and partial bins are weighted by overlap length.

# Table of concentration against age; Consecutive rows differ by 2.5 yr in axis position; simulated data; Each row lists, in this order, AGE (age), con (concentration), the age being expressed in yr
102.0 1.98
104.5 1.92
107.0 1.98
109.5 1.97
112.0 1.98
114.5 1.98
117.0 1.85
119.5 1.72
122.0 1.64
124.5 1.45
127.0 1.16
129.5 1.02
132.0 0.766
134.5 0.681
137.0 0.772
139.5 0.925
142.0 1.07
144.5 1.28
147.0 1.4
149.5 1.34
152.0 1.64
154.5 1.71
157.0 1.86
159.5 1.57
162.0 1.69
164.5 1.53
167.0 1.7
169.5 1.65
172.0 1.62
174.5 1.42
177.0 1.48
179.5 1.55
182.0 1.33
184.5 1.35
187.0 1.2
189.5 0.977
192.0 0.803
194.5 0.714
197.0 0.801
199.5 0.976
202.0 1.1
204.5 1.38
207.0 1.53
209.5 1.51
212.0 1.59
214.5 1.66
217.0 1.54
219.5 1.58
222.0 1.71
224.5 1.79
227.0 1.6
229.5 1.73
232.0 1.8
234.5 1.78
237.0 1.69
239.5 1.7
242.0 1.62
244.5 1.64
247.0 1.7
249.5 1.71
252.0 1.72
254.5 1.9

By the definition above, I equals 3.28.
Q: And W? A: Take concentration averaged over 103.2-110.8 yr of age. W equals 1.96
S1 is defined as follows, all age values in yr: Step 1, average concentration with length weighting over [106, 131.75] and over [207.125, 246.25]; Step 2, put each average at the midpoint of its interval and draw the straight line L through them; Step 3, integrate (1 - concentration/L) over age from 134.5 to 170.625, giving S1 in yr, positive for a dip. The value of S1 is 5.12 yr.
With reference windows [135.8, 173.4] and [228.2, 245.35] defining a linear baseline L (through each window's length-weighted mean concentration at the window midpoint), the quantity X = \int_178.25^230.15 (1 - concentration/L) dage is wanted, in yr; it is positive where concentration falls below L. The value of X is 8.5 yr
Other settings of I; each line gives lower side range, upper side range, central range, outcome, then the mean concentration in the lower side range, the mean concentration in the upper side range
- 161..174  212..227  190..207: 6.6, 1.62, 1.65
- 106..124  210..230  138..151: 4.3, 1.86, 1.64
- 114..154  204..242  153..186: -3.4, 1.29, 1.64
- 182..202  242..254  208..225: -4.0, 1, 1.7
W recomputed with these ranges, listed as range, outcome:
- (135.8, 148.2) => 1.09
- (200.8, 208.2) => 1.34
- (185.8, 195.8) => 0.922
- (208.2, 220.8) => 1.58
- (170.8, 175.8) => 1.52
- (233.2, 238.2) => 1.74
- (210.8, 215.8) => 1.62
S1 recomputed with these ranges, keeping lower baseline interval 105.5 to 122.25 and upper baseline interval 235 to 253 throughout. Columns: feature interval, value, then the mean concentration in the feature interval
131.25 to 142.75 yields 6.3 yr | 0.836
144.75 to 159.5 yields 2.1 yr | 1.57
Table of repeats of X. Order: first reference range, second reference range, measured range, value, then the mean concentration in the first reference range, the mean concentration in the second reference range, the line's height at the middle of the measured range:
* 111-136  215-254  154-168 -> -1.56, 1.41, 1.69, 1.51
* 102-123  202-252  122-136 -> 5.95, 1.89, 1.63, 1.85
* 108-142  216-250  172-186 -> 0.81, 1.37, 1.69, 1.53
